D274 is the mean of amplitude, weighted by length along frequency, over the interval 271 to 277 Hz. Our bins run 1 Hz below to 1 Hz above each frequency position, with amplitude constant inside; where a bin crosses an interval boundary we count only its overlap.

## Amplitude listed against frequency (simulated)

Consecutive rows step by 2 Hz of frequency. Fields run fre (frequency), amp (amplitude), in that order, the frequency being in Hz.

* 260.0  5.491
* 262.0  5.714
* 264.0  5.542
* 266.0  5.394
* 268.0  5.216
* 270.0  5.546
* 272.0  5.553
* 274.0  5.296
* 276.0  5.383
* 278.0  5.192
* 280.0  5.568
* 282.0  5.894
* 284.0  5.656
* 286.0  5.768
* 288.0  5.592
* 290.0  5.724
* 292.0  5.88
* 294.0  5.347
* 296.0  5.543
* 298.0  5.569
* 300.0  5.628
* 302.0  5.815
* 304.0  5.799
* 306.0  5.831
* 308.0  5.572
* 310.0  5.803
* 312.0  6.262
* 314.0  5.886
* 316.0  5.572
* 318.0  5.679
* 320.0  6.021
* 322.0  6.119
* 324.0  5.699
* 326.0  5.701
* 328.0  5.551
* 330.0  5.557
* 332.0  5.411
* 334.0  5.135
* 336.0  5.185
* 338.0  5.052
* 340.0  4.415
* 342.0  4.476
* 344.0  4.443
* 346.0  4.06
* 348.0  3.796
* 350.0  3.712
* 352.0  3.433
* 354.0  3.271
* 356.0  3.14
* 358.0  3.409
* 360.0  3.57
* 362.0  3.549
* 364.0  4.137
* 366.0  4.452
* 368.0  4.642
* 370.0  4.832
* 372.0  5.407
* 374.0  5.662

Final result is 5.41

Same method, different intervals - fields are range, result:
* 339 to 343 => 4.45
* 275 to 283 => 5.51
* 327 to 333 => 5.51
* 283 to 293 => 5.72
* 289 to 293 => 5.8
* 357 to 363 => 3.51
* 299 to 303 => 5.72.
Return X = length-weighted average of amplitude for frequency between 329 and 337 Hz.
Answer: 5.32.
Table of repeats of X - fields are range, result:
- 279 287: 5.72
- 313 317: 5.73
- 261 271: 5.48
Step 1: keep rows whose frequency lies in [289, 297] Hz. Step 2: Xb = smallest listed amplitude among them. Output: 5.347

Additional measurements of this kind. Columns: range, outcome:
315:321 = 5.572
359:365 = 3.549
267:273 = 5.216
